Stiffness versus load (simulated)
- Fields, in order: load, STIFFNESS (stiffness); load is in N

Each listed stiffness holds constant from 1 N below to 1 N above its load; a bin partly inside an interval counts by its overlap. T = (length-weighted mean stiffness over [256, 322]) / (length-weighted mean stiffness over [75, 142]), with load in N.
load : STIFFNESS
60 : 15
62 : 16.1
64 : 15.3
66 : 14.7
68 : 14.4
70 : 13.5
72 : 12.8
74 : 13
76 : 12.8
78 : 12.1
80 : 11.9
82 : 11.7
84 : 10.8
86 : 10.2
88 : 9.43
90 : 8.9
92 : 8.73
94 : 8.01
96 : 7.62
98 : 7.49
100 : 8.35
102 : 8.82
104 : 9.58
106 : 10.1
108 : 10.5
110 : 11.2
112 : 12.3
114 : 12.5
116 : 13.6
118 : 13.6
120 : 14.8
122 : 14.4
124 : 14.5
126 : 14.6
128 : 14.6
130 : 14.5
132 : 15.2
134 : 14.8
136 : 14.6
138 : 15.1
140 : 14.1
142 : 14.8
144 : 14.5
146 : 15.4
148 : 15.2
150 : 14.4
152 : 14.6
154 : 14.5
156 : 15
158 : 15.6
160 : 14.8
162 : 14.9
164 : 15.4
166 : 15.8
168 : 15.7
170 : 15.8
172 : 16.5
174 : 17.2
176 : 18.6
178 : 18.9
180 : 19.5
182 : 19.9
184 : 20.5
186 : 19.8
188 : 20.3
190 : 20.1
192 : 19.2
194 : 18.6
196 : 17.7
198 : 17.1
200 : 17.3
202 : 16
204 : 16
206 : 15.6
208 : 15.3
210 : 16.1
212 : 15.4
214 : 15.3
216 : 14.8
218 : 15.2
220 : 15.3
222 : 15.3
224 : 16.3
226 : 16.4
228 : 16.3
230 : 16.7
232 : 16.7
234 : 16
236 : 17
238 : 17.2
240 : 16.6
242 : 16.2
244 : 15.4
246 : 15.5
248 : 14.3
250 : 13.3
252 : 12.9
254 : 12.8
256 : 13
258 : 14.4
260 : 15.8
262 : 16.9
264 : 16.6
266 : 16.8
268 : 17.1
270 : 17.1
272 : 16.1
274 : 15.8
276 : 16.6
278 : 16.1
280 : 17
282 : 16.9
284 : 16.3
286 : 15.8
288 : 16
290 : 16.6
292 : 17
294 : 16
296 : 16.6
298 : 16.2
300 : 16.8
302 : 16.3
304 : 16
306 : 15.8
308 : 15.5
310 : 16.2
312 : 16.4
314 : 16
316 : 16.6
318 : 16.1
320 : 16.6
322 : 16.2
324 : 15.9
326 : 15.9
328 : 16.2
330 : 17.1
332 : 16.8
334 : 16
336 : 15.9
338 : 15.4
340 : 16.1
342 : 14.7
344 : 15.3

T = 1.4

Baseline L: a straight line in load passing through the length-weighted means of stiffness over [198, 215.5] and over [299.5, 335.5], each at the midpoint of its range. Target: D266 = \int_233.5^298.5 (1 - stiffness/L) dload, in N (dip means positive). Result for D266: 0.9 N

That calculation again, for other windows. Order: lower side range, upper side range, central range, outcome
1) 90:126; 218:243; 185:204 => -4.7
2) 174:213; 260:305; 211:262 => 5.5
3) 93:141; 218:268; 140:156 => -2.0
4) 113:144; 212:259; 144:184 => -4.2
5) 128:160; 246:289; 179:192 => -4.2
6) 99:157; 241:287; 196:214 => -1.8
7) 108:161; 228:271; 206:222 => -0.1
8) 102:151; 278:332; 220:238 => -1.4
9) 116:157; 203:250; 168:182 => -2.4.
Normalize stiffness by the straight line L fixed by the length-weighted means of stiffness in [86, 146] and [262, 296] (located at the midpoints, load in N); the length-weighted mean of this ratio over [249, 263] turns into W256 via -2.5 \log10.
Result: 0.126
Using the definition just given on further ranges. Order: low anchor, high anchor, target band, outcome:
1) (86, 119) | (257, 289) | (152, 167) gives -0.24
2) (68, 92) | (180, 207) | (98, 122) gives 0.18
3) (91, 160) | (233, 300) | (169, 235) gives -0.18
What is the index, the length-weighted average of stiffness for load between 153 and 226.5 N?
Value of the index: 16.8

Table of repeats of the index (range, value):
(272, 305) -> 16.4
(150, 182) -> 16.2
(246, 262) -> 14.1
